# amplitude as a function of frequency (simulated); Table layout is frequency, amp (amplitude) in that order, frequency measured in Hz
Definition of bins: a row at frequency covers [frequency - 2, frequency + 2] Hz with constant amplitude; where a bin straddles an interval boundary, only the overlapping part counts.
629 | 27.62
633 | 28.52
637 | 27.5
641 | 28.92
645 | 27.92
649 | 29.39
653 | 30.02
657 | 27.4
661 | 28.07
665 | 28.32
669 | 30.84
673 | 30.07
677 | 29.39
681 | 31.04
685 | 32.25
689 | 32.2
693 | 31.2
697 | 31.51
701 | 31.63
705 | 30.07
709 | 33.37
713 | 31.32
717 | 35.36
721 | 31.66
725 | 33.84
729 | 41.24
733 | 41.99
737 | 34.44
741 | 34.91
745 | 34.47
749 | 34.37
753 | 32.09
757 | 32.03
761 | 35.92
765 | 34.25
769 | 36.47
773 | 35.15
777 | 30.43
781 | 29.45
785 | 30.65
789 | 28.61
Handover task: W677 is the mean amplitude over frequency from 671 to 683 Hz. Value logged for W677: 30.2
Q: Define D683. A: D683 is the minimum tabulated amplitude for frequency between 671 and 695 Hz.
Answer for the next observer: 29.39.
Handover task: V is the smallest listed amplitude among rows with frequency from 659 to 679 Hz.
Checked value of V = 28.07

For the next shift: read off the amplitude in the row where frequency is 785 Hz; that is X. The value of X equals 30.65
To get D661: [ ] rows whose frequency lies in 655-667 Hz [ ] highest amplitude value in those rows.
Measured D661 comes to 28.32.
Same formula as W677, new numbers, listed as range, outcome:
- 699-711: 31.7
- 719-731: 35.6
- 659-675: 29.3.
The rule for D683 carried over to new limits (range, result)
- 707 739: 31.32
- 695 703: 31.51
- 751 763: 32.03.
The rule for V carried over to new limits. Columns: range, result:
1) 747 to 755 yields 32.09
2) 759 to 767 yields 34.25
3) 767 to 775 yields 35.15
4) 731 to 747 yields 34.44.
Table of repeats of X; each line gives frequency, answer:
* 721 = 31.66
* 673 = 30.07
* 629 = 27.62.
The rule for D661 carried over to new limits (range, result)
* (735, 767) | 35.92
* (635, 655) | 30.02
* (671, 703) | 32.25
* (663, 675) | 30.84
